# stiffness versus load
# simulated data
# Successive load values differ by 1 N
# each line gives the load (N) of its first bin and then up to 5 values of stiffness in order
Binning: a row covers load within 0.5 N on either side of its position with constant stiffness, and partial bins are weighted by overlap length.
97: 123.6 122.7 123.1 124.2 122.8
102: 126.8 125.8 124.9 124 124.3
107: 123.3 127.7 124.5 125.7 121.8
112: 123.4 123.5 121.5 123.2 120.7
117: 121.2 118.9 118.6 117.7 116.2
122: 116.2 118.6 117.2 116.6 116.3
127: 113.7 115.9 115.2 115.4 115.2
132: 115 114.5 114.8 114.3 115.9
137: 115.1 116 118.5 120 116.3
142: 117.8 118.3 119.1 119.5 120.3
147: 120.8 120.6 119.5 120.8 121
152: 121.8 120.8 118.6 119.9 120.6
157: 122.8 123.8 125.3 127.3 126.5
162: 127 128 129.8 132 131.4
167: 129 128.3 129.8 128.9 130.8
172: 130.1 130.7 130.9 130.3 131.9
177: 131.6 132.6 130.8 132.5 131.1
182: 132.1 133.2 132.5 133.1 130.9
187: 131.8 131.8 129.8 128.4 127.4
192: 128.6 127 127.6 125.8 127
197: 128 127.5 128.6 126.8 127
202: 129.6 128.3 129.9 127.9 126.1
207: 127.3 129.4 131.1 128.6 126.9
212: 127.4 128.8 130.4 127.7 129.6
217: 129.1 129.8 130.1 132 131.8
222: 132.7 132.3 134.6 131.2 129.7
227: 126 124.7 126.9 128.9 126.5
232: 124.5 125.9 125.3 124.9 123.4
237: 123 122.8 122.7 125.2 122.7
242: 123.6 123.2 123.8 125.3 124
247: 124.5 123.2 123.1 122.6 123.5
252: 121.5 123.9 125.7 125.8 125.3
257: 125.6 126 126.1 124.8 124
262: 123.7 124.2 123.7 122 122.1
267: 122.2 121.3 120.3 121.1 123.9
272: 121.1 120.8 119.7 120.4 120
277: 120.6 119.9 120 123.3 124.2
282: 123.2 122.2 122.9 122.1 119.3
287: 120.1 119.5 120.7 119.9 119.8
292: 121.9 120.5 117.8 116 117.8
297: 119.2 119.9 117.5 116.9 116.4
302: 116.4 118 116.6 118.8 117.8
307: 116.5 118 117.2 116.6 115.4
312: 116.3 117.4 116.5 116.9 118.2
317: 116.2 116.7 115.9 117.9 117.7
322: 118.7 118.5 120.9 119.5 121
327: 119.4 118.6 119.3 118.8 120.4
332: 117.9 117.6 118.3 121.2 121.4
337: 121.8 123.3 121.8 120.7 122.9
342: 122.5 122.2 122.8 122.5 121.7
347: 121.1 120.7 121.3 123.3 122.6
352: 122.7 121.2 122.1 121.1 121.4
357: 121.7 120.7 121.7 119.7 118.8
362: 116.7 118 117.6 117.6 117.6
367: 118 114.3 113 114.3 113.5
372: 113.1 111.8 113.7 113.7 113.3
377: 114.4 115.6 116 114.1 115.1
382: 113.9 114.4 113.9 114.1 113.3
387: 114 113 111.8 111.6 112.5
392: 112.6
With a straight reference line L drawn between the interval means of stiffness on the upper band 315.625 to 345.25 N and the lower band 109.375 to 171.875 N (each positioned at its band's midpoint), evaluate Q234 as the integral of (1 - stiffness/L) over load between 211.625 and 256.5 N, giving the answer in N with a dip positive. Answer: -2.3 N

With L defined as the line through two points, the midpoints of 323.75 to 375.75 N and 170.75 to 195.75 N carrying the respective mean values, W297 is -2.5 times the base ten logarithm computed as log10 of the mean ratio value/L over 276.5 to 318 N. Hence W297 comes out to 0.04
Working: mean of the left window 130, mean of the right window 119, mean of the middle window 119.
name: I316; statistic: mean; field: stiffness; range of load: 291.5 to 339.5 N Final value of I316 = 118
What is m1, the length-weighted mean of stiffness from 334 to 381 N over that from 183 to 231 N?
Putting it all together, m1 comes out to 0.9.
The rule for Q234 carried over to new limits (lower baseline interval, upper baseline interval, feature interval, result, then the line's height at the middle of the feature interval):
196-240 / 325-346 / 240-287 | 0.87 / 125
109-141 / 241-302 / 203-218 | -1.04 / 120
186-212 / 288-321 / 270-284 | -0.12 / 121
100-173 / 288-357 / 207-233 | -1.84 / 121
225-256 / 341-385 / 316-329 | 0.19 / 120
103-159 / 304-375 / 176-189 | -1.37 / 119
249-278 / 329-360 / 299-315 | 0.66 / 122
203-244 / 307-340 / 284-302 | 0.32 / 121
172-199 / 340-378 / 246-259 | 0.15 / 126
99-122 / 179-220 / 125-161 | 1.83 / 125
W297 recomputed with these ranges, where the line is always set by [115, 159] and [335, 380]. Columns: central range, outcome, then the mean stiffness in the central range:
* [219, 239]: -0.08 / 128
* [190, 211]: -0.08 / 128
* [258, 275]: -0.04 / 123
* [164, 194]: -0.11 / 131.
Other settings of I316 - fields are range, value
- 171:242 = 129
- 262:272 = 122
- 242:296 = 122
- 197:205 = 128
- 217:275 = 125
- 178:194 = 131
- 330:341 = 120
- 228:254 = 124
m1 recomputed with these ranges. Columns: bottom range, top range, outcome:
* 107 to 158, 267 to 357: 1.01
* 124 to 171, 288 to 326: 0.98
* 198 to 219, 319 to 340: 0.93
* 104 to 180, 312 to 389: 0.97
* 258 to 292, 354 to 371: 0.97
